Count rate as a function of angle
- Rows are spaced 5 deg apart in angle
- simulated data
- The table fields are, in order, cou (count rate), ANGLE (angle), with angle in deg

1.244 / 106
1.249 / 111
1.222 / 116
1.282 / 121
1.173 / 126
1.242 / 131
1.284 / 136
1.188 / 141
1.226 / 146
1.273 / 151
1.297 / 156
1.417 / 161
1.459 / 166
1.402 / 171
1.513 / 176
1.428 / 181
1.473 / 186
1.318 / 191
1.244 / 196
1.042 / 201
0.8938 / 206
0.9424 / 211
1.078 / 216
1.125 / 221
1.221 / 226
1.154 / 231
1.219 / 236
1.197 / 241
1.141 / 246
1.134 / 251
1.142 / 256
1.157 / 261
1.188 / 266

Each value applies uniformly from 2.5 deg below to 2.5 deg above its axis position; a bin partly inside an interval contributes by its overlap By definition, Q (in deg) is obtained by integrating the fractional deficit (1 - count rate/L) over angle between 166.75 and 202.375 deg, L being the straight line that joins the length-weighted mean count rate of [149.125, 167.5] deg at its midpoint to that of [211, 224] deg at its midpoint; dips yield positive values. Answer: -3.6 deg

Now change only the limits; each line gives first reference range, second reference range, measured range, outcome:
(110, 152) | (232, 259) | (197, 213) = 2.7 deg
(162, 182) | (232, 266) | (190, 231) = 6.4 deg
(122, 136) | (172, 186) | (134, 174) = 0.8 deg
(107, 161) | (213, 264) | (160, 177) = -3.1 deg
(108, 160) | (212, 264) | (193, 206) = 0.9 deg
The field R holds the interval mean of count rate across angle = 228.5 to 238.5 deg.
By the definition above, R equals 1.19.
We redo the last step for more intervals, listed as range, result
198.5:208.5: 0.968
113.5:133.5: 1.23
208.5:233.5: 1.1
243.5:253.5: 1.14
